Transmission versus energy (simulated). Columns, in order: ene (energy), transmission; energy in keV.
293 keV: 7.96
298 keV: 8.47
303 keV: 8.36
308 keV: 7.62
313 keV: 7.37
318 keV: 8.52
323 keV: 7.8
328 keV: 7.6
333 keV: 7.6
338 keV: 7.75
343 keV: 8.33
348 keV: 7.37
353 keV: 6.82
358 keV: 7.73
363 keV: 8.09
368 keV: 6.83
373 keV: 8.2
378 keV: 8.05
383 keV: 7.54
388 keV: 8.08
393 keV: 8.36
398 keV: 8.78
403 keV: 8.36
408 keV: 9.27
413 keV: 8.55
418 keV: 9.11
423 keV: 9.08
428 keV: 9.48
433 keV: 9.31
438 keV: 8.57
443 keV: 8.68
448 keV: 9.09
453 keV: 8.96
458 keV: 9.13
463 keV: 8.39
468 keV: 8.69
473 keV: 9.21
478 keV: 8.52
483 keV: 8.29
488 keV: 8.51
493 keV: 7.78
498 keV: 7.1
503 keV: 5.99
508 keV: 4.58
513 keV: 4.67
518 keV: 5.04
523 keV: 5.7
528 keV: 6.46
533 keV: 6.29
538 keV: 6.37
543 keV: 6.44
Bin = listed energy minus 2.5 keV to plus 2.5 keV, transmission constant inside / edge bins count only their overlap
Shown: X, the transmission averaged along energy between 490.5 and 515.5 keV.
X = 6.02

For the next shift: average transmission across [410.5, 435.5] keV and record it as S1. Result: 9.11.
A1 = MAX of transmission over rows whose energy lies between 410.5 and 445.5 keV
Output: 9.48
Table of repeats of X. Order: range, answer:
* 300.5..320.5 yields 7.97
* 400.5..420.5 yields 8.82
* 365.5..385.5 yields 7.65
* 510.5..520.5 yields 4.85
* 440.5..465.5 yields 8.85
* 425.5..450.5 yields 9.03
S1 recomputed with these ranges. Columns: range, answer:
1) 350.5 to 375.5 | 7.53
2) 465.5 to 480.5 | 8.81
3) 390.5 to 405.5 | 8.5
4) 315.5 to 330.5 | 7.97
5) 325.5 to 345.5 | 7.82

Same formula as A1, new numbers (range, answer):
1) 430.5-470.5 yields 9.31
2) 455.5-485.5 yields 9.21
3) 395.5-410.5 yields 9.27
